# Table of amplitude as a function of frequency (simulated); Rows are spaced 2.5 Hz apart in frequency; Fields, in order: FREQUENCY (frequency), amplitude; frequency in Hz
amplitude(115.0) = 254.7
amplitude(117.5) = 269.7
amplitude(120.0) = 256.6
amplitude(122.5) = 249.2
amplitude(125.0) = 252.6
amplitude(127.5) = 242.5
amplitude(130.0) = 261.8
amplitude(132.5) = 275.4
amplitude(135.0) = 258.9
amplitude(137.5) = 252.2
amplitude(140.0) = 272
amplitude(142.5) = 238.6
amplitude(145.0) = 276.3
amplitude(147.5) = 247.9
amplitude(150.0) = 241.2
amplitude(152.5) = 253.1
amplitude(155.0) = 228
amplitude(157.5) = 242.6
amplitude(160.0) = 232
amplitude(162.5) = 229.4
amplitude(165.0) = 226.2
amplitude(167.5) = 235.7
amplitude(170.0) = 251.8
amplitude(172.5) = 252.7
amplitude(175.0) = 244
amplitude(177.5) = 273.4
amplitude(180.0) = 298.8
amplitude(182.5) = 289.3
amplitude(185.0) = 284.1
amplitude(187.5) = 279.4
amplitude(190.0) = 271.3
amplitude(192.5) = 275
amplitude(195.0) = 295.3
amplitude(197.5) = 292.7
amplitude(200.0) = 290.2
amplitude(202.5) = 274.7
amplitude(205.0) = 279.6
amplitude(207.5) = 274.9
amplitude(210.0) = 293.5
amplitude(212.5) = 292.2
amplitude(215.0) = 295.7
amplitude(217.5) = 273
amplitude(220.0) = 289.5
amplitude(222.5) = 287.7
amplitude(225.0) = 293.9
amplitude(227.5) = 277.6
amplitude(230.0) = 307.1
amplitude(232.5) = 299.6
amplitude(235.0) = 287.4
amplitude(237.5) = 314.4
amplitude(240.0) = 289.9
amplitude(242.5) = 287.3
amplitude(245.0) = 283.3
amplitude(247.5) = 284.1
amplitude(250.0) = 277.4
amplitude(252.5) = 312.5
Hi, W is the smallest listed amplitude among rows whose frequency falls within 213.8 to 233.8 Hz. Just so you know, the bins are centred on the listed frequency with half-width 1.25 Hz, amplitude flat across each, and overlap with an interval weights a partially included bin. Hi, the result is 273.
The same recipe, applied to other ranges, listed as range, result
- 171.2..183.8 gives 244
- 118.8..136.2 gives 242.5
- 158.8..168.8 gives 226.2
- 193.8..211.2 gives 274.7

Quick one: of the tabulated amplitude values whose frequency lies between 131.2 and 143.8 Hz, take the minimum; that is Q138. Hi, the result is 238.6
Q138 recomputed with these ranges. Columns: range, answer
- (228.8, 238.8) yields 287.4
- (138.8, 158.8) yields 228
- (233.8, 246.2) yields 283.3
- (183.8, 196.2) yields 271.3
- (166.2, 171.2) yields 235.7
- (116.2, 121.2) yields 256.6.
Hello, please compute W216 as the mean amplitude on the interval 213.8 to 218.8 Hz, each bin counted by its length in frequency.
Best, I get 284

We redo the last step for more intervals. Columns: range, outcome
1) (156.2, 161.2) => 237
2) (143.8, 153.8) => 254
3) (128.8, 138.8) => 262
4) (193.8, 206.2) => 286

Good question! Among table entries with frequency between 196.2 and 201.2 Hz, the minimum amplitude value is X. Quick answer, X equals 290.2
